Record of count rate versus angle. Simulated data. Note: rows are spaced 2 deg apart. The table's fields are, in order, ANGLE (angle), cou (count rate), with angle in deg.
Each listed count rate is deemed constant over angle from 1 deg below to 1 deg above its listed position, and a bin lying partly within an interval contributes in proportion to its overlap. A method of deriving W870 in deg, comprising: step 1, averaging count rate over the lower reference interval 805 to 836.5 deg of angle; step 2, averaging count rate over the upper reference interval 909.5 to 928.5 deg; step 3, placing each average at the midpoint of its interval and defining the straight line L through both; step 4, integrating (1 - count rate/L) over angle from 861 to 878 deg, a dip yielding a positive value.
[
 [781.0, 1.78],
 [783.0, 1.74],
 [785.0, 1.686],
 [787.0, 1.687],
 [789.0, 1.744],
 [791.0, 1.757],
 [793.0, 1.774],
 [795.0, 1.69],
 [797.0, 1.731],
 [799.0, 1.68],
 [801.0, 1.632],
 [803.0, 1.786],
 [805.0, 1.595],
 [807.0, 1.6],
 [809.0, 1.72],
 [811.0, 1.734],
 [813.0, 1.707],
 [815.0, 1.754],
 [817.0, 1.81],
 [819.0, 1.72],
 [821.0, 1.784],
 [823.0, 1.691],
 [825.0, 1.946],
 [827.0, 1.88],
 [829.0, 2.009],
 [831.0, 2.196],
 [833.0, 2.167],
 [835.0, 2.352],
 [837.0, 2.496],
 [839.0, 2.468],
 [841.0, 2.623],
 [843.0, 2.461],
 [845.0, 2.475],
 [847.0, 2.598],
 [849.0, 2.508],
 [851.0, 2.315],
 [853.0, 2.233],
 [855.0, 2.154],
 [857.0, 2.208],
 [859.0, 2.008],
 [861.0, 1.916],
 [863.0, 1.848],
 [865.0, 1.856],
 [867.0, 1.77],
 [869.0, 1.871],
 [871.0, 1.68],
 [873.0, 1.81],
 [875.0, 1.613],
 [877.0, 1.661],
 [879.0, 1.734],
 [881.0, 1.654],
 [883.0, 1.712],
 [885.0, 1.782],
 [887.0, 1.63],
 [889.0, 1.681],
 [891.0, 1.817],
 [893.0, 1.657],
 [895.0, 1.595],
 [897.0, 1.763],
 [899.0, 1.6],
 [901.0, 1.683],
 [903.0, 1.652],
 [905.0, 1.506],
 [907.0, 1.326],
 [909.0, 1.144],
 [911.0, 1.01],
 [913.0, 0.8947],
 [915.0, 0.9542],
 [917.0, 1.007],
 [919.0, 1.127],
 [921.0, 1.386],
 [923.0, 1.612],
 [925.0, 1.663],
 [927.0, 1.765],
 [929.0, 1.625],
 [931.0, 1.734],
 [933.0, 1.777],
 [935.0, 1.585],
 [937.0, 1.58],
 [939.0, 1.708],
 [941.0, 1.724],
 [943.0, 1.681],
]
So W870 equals -2.1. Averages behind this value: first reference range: 1.87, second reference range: 1.27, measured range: 1.77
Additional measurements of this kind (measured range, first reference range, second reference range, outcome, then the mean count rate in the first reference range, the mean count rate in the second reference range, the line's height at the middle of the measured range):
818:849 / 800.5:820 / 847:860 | -2.8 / 1.71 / 2.27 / 2.01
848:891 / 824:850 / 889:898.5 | 1.8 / 2.32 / 1.7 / 1.97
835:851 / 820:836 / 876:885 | -4.8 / 2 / 1.7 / 1.92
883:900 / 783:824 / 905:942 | -2.1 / 1.71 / 1.43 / 1.5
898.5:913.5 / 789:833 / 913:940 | 1.7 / 1.78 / 1.48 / 1.53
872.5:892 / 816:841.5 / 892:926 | -1.1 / 2.08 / 1.39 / 1.62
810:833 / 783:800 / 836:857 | 2.8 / 1.72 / 2.42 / 2.1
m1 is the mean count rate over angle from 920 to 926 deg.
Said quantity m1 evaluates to 1.55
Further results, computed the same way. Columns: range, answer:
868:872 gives 1.78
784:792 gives 1.72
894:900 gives 1.65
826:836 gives 2.12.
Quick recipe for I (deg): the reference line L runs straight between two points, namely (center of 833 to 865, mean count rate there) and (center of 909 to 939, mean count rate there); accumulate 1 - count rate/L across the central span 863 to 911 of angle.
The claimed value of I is 5.0 deg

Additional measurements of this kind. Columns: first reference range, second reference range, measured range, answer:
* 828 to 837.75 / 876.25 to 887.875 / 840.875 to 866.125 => -2.7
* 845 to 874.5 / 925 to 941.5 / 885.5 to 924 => 8.6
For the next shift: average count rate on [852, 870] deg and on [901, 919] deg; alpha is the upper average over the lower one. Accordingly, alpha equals 0.6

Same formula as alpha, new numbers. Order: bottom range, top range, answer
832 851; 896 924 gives 0.54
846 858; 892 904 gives 0.71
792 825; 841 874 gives 1.23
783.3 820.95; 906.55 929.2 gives 0.75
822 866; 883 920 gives 0.66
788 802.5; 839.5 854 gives 1.43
